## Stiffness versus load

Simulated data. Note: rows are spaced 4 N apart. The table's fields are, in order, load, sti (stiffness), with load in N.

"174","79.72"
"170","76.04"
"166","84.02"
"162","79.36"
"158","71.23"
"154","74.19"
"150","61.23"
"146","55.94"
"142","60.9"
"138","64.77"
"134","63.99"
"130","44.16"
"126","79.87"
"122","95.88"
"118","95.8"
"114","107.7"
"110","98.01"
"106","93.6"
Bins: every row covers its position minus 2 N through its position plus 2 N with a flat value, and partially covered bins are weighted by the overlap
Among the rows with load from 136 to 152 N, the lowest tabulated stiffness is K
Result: 55.94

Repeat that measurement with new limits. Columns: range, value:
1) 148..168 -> 61.23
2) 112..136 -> 44.16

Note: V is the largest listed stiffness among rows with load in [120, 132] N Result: 95.88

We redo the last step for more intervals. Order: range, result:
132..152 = 64.77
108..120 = 107.7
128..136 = 63.99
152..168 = 84.02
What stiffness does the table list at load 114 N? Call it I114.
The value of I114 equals 107.7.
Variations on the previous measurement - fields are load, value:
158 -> 71.23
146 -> 55.94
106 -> 93.6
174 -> 79.72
